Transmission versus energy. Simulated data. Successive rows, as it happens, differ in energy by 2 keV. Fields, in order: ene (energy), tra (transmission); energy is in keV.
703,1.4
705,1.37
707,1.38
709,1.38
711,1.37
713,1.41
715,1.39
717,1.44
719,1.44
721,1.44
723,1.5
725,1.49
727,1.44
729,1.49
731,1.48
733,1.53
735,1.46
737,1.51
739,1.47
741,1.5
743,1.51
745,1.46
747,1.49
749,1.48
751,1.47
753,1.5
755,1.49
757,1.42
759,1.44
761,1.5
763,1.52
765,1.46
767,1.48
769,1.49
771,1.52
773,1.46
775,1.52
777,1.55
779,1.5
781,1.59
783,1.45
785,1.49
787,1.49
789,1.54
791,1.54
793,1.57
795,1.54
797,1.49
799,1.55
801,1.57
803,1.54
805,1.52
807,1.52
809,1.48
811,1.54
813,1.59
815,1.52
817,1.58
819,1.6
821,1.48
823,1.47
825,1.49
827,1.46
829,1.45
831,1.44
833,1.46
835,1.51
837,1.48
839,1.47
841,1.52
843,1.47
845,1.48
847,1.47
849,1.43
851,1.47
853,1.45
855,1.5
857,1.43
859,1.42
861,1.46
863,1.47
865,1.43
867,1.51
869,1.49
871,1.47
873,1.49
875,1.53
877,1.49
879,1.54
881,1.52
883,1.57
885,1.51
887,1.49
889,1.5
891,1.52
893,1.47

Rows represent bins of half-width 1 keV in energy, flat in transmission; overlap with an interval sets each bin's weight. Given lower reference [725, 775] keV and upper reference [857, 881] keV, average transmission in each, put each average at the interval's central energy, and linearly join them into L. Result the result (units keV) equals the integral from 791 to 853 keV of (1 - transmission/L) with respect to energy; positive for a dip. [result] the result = -1.0 keV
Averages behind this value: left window 1.48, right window 1.48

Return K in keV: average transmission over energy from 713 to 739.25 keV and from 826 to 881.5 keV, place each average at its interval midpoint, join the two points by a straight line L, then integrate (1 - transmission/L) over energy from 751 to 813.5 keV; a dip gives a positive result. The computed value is -1.7 keV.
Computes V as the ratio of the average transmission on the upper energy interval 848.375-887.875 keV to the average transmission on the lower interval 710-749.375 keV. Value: 1.01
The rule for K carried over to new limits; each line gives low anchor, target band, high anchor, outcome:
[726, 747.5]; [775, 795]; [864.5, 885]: -0.4 keV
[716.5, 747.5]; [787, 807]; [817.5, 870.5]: -0.8 keV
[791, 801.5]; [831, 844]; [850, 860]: 0.0 keV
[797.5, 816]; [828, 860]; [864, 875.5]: 0.8 keV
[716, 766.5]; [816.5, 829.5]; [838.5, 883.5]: -0.2 keV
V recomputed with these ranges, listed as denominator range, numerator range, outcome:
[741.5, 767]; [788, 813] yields 1.04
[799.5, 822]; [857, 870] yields 0.95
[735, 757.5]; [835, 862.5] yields 0.99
